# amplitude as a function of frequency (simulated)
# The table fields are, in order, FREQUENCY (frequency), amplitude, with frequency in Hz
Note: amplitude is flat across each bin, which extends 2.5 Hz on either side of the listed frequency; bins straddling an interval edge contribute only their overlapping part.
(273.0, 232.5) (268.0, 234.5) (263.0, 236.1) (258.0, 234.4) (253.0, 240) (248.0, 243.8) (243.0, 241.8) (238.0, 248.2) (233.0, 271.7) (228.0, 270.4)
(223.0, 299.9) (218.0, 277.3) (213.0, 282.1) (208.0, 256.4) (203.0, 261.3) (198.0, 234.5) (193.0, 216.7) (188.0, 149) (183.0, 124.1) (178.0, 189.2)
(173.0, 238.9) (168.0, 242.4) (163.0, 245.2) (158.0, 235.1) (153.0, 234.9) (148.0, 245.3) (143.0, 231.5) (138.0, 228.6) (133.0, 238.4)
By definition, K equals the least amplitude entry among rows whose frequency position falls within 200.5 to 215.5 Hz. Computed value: 256.4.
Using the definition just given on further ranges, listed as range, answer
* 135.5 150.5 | 228.6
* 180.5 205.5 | 124.1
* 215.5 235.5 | 270.4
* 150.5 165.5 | 234.9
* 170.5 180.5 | 189.2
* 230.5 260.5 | 234.4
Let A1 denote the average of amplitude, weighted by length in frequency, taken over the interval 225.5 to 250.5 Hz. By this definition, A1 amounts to 255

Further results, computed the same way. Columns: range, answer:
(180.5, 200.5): 181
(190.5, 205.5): 238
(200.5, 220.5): 269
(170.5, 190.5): 175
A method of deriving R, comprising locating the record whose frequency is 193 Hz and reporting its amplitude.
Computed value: 216.7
